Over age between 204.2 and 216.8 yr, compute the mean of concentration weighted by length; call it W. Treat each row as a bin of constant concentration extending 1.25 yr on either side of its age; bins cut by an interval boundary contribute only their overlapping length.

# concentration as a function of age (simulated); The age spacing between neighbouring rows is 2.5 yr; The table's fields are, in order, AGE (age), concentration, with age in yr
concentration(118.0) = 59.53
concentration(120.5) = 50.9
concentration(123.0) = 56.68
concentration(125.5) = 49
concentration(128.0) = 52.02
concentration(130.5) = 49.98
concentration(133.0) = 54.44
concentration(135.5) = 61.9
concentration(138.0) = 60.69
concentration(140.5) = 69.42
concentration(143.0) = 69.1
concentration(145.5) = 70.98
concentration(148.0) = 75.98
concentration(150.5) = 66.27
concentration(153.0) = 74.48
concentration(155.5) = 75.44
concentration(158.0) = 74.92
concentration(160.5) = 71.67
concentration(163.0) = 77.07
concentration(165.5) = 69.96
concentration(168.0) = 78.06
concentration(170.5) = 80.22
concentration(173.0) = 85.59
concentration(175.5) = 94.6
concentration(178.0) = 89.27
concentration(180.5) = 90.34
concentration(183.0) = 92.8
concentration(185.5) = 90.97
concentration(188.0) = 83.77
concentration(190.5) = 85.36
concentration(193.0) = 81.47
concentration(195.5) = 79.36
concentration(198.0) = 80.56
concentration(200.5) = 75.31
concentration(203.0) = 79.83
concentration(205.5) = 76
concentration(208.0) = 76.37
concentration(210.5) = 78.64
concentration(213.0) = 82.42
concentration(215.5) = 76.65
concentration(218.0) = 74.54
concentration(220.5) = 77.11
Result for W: 78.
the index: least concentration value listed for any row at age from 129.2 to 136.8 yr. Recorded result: 49.98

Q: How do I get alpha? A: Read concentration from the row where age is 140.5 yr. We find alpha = 69.42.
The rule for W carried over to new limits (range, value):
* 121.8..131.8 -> 51.9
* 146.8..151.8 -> 71.1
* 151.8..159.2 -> 75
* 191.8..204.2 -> 79.3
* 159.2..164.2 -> 74.3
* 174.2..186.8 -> 91.5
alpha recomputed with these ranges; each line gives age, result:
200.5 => 75.31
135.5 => 61.9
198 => 80.56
